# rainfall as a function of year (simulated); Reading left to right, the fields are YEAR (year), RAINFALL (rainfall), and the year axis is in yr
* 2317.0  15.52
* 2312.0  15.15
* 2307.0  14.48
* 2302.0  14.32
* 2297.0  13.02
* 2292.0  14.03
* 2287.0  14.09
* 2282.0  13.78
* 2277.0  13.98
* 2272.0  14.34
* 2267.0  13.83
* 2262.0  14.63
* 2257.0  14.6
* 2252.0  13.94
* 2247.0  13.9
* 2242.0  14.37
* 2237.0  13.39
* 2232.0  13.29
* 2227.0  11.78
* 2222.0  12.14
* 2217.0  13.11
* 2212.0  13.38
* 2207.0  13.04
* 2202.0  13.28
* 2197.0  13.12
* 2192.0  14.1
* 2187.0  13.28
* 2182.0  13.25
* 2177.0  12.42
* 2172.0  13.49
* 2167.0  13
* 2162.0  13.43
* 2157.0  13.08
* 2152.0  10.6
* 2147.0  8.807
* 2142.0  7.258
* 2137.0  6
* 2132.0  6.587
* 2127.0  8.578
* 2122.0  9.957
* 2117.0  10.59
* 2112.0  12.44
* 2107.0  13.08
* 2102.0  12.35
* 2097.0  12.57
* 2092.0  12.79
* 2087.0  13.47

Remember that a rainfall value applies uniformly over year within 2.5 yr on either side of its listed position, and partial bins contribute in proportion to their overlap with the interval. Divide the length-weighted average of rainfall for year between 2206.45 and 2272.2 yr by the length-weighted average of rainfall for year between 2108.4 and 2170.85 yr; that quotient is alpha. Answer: 1.33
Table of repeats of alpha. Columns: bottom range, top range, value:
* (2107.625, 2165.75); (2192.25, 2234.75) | 1.30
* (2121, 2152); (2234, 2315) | 1.77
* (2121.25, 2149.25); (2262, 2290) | 1.82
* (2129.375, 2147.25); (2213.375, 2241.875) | 1.85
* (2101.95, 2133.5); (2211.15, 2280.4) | 1.30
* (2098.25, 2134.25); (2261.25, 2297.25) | 1.32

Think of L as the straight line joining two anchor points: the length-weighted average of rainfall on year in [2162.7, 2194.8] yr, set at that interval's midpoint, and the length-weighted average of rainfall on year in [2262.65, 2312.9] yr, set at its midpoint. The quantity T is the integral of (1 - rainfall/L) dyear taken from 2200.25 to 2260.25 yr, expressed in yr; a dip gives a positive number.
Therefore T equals 1.3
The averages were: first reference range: 13.3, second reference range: 14.1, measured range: 13.4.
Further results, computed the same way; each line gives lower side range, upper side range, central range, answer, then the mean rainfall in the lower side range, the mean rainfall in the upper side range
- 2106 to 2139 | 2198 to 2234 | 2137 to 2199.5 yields -3.9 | 9.5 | 12.9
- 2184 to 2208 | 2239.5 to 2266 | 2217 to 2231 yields 1.5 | 13.4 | 14.3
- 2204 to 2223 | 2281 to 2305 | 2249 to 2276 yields -1.4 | 13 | 13.9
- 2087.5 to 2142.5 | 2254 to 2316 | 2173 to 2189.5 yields -1.6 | 10.4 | 14.2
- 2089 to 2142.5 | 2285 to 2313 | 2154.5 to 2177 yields -3.5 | 10.3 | 14.1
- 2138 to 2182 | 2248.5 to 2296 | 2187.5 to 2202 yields -1.5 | 11.4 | 14.1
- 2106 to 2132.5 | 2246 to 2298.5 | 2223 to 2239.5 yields 0.4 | 10.3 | 14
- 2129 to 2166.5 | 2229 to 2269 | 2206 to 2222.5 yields -0.7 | 9.58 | 14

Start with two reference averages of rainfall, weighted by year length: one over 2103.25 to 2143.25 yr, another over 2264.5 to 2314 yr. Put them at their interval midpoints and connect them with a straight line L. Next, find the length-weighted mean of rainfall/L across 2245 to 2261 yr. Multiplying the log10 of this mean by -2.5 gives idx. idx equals -0.09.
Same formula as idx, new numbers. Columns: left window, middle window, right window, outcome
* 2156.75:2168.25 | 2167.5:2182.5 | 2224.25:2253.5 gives 0.02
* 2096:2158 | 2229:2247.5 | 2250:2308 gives -0.05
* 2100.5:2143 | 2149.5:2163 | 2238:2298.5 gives -0.15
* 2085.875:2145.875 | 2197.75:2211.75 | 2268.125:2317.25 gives -0.08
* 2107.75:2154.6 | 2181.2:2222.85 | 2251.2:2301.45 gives -0.15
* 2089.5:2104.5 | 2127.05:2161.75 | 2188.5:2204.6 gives 0.40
